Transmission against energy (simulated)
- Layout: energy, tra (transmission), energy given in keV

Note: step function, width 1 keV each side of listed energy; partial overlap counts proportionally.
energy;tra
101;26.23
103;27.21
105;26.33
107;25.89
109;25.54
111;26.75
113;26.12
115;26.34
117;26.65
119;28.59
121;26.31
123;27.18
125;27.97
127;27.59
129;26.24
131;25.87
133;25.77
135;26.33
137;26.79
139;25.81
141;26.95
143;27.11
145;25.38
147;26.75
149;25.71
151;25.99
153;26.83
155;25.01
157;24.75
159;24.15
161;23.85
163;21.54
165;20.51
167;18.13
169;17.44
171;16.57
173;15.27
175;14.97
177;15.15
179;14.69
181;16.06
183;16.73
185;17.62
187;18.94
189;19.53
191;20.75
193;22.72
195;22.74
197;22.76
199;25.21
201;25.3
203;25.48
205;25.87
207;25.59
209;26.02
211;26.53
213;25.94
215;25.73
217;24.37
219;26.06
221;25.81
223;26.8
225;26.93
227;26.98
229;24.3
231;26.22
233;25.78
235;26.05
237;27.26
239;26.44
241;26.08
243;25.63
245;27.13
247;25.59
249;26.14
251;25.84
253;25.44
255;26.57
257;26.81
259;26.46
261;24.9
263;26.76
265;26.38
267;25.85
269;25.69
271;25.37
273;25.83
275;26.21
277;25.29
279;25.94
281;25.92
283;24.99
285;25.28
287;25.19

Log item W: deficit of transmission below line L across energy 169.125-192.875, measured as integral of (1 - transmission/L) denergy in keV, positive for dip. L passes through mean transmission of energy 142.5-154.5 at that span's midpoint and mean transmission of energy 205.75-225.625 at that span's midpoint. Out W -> 8.12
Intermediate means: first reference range 26.2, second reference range 26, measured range 17.2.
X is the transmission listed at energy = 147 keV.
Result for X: 26.75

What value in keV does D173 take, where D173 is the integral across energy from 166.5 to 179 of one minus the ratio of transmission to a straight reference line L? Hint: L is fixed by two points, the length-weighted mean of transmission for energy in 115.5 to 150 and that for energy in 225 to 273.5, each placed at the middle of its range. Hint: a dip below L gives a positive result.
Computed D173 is 4.91 keV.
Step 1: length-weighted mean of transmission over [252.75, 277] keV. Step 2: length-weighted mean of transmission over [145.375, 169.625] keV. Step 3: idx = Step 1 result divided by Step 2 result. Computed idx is 1.1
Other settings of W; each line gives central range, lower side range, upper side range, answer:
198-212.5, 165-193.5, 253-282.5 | -4.17 keV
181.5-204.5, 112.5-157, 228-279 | 4.08 keV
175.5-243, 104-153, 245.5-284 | 6.67 keV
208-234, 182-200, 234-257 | -2.42 keV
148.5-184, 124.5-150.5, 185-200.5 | 5.88 keV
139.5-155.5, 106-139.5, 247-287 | 0.13 keV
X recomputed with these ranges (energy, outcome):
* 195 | 22.74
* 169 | 17.44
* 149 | 25.71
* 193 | 22.72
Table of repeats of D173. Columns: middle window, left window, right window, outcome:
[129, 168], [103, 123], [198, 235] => 2.0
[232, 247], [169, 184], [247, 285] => -2.2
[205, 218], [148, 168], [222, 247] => -0.1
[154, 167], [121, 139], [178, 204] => 0.4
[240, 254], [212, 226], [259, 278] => 0.0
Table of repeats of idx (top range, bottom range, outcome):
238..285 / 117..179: 1.09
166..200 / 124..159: 0.71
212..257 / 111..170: 1.03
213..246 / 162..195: 1.44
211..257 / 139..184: 1.22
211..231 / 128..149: 0.99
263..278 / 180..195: 1.35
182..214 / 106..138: 0.86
